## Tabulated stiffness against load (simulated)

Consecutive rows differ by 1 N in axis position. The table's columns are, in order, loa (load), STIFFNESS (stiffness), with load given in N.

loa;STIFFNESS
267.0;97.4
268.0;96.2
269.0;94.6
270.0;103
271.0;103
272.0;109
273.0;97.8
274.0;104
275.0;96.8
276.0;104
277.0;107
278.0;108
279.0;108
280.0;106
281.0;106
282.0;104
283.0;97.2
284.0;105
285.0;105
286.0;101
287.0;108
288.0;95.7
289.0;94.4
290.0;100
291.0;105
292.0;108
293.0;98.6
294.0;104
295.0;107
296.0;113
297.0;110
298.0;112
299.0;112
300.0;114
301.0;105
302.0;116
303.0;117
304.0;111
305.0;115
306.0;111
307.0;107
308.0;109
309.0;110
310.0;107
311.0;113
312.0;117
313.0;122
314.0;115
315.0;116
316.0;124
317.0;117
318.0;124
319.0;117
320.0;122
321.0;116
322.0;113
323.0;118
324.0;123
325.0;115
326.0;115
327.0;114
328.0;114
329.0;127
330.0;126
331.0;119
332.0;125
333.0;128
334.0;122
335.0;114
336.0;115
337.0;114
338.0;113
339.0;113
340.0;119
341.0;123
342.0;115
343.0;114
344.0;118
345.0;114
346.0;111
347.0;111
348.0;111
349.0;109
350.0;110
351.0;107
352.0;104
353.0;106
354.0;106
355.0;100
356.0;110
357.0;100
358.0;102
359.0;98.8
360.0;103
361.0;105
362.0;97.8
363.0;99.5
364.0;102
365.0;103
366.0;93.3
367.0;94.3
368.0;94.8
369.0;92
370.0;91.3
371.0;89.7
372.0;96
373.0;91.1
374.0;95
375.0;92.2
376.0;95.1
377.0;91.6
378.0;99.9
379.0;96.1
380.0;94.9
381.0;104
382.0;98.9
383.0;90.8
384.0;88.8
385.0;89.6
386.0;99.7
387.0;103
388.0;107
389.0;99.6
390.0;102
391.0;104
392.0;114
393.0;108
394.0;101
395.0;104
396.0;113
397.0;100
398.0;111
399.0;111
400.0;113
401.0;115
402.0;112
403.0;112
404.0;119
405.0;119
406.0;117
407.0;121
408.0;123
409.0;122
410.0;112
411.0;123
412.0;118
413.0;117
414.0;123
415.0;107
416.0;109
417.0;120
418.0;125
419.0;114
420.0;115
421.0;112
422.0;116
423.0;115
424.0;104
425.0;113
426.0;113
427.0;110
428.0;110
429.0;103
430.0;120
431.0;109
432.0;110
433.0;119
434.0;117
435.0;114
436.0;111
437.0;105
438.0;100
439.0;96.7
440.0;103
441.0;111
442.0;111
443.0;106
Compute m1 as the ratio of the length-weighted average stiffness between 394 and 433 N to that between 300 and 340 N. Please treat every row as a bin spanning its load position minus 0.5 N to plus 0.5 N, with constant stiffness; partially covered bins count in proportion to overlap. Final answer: 0.98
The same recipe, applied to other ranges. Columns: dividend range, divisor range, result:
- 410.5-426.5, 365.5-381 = 1.22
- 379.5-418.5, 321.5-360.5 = 0.97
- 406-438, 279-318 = 1.05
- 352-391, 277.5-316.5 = 0.90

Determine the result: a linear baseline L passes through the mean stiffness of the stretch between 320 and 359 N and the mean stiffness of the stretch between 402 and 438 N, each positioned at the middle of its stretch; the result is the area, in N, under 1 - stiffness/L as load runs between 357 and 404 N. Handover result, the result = 5.6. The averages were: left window 114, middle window 101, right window 115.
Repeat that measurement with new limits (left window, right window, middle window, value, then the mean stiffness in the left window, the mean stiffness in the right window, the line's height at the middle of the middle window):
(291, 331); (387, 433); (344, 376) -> 3.36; 114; 113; 113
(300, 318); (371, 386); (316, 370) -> -3.41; 114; 94.6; 104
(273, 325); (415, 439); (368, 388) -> 2.89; 110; 112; 111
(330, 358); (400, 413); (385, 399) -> 1.41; 113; 118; 116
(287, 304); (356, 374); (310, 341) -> -4.59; 107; 97.6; 103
